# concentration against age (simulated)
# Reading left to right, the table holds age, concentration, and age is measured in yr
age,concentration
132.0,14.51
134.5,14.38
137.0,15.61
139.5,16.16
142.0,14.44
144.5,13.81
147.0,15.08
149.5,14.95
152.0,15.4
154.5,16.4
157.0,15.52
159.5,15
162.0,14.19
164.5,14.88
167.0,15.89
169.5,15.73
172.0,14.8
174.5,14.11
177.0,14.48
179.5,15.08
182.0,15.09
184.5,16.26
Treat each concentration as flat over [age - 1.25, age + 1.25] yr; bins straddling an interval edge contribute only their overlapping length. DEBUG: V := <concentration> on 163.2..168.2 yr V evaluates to 15.4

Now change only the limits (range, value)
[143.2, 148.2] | 14.4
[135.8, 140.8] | 15.9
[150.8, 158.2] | 15.8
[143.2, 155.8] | 15.1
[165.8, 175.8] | 15.1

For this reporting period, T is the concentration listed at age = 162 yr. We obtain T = 14.19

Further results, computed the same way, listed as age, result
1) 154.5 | 16.4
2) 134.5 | 14.38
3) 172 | 14.8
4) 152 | 15.4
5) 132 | 14.51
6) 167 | 15.89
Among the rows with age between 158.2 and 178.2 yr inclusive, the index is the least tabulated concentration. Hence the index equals 14.11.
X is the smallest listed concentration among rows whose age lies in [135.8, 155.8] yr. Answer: 13.81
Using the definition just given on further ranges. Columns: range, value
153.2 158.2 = 15.52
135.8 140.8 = 15.61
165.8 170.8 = 15.73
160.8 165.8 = 14.19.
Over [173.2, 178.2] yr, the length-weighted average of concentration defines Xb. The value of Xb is 14.3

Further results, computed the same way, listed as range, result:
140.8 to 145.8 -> 14.1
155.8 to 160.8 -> 15.2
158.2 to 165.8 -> 14.7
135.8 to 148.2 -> 15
